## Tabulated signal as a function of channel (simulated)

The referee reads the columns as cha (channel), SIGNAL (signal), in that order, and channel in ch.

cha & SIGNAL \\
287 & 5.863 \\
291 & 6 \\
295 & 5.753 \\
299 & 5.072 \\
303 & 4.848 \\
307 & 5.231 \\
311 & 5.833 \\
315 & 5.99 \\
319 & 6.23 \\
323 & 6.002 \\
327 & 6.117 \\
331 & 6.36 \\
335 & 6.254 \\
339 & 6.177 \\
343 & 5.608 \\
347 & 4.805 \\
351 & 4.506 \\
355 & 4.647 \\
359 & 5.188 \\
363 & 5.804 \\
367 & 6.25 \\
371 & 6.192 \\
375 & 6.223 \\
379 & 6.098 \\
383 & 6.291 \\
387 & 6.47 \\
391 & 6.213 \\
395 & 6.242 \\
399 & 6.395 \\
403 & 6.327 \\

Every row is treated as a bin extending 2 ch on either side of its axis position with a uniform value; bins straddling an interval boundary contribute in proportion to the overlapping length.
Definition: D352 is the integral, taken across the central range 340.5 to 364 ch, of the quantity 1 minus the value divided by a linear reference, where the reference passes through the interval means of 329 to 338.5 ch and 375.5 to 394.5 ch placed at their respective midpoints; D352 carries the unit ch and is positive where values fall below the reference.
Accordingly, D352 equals 4.5 ch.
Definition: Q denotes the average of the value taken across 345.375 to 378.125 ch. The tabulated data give 5.48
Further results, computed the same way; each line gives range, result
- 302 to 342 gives 5.92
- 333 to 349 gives 5.71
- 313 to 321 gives 6.11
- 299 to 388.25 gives 5.76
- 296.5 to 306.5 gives 5.04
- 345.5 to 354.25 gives 4.65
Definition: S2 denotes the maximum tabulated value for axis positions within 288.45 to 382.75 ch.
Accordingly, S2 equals 6.36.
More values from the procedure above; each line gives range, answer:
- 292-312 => 5.833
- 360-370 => 6.25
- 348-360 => 5.188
